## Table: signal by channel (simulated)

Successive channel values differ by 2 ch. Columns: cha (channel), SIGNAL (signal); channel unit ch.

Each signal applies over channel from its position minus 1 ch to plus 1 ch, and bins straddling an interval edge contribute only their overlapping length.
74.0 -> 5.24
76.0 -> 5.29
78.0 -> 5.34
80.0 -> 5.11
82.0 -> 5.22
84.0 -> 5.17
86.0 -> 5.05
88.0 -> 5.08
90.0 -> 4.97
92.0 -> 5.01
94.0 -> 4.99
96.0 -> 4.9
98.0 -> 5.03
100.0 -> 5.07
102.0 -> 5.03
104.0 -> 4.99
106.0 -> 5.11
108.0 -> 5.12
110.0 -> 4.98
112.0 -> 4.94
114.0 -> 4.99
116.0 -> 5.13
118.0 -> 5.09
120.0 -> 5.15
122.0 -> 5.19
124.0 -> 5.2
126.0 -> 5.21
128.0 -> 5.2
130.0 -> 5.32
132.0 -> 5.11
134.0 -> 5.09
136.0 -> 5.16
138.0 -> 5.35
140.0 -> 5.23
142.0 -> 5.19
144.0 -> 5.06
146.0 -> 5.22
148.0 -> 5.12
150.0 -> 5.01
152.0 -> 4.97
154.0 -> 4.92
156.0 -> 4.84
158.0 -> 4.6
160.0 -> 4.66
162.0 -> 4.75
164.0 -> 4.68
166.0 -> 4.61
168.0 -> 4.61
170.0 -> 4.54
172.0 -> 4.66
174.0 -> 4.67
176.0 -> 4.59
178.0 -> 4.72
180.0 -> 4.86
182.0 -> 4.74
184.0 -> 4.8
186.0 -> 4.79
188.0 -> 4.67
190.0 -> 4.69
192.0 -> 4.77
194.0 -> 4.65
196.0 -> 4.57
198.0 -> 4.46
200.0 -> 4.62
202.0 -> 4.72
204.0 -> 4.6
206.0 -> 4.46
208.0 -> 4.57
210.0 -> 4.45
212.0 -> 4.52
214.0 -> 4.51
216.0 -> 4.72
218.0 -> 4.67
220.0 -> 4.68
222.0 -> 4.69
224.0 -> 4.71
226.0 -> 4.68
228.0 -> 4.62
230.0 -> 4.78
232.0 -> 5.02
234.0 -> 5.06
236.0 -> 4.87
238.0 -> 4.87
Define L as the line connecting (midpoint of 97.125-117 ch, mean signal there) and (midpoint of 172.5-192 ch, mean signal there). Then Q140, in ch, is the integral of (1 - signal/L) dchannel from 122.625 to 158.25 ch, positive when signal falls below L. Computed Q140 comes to -1.5 ch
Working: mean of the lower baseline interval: 5.04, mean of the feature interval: 5.11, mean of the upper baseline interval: 4.73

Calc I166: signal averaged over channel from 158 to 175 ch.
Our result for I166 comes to 4.64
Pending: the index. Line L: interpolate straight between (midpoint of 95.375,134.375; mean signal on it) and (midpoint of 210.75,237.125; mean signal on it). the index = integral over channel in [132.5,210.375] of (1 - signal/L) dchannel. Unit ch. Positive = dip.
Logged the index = 1.8 ch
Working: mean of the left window 5.09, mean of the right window 4.73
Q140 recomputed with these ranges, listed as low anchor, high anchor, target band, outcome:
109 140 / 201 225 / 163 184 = 0.7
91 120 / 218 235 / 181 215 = 1.5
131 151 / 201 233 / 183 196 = 0.3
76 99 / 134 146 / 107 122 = 0.2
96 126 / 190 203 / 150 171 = 0.4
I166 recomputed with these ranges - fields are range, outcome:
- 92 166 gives 5.04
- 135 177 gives 4.88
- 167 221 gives 4.64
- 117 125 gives 5.16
